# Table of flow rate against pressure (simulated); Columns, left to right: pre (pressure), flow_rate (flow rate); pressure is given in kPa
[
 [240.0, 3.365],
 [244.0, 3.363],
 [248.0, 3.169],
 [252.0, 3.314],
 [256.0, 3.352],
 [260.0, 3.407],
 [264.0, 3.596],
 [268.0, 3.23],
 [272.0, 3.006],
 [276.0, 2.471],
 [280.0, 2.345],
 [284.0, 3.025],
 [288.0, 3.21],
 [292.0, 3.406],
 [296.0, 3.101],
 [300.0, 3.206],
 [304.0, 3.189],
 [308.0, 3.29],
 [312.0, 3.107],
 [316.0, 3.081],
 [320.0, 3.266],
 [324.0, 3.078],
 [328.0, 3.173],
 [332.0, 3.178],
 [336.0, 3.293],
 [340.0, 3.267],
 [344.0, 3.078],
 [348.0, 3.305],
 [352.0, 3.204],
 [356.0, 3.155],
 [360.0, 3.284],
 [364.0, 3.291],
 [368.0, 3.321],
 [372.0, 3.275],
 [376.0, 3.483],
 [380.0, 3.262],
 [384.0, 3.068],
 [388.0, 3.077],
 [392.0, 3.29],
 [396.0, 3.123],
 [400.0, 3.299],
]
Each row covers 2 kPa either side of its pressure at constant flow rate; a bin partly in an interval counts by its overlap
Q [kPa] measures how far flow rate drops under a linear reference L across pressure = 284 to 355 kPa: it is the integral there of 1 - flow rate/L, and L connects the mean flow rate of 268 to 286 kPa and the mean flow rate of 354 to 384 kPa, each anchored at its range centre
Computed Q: -4.6 kPa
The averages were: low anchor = 2.77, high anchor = 3.28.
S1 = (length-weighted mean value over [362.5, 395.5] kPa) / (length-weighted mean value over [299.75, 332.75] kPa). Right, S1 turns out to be 1.03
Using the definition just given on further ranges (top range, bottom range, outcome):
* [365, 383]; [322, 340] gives 1.04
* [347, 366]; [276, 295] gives 1.10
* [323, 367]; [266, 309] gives 1.06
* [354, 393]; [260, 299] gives 1.06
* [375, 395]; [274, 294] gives 1.11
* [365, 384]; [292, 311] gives 1.03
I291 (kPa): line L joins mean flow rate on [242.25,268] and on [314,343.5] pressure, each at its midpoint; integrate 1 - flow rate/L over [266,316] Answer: 3.38 kPa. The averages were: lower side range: 3.36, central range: 3.05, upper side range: 3.19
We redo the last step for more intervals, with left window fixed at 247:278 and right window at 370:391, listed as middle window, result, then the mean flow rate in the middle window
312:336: 0.40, 3.16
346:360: -0.02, 3.23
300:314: 0.06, 3.2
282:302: 0.09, 3.19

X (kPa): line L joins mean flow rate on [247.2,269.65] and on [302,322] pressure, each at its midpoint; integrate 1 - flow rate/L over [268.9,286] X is 2.9 kPa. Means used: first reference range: 3.36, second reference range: 3.19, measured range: 2.75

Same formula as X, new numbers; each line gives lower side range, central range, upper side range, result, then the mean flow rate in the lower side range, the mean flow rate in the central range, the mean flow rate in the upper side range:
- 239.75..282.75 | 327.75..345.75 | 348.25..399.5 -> 0.02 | 3.14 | 3.2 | 3.24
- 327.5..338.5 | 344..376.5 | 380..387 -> -1.01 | 3.22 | 3.27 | 3.12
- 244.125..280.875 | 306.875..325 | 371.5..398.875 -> 0.06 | 3.14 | 3.16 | 3.23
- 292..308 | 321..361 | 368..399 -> 0.26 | 3.21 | 3.2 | 3.23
